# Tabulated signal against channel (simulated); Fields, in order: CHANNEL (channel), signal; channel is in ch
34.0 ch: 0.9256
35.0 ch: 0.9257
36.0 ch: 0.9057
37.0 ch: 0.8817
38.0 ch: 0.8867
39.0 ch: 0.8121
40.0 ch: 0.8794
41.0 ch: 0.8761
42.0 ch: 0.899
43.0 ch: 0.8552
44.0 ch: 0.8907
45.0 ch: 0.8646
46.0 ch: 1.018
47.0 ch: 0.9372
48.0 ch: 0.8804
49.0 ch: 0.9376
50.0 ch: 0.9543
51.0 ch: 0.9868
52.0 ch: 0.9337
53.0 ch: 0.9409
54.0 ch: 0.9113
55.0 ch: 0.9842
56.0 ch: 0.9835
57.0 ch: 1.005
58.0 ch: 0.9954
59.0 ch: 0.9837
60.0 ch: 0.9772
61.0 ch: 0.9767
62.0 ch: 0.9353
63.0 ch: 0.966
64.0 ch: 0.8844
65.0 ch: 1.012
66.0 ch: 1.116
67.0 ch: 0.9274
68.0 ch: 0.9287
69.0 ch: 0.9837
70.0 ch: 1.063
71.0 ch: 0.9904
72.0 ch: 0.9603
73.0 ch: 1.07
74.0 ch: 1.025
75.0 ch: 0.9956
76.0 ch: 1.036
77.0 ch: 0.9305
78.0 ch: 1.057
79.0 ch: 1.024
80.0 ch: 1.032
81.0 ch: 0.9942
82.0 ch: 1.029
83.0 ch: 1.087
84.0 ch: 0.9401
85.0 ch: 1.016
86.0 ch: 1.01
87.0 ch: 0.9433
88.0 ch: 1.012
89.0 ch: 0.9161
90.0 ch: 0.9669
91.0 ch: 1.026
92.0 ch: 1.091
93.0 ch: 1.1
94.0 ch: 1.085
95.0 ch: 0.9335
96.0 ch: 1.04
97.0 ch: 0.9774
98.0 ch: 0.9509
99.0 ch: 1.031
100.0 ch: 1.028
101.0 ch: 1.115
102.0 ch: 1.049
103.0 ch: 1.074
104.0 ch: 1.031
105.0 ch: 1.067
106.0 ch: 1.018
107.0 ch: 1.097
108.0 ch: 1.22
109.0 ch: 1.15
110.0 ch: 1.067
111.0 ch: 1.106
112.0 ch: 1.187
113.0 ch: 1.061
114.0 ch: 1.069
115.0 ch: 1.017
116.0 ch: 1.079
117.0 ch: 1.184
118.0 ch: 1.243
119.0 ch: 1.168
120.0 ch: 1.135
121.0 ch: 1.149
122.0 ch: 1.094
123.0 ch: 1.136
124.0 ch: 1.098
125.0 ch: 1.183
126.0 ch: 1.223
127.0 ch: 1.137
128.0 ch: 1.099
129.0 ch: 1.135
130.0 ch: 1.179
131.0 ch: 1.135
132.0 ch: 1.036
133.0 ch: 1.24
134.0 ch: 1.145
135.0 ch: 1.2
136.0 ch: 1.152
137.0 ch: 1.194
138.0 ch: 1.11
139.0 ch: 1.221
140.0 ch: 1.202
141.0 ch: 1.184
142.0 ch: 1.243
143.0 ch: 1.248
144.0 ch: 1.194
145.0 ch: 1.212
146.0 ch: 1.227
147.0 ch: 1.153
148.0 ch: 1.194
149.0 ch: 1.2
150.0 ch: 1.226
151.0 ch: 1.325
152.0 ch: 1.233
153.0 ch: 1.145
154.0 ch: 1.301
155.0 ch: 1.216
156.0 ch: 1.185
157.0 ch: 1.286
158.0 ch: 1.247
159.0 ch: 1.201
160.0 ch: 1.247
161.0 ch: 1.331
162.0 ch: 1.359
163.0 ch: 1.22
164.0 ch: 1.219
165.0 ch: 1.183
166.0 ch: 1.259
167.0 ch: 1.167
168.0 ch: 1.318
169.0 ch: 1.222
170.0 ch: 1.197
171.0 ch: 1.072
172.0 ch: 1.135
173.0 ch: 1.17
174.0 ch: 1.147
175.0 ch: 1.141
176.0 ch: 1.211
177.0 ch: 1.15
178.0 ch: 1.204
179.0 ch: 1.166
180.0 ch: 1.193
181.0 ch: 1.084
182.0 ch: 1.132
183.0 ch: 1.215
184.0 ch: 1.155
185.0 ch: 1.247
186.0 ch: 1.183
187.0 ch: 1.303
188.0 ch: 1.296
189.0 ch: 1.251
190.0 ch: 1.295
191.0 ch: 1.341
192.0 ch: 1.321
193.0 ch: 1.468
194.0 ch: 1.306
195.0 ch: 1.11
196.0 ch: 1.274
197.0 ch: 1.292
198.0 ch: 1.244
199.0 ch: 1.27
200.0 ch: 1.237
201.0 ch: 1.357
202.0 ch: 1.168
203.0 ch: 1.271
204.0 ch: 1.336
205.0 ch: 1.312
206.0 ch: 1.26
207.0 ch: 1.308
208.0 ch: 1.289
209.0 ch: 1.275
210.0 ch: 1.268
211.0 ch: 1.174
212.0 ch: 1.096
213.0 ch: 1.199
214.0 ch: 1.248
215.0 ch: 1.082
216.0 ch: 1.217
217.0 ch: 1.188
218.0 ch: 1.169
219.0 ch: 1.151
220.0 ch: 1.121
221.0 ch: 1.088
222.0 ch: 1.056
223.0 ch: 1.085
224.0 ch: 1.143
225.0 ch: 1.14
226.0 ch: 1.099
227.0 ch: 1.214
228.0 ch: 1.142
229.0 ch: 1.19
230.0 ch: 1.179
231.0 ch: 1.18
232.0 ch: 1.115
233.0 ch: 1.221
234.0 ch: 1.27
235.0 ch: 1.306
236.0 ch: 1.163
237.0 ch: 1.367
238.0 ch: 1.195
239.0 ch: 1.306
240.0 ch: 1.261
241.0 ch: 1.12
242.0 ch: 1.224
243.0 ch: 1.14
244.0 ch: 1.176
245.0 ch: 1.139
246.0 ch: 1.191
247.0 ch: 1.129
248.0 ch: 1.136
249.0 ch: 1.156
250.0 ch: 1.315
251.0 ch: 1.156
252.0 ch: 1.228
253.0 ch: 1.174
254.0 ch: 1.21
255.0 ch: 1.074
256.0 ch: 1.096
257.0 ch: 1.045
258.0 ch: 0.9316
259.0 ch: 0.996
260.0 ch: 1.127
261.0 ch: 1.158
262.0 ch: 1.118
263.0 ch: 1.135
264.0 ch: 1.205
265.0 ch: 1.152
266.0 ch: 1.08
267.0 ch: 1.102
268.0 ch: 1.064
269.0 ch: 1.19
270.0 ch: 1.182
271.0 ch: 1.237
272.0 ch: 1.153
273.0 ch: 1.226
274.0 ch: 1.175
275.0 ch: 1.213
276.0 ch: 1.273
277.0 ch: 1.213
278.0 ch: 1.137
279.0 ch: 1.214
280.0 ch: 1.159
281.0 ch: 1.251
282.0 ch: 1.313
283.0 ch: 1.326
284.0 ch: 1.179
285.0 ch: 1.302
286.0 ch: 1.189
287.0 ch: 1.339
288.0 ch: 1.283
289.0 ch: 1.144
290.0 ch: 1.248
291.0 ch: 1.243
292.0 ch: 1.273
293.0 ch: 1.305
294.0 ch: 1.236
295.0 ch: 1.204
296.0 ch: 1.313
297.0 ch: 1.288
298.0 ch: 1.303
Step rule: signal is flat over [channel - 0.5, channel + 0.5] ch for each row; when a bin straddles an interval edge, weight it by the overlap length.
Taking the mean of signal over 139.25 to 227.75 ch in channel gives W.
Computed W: 1.22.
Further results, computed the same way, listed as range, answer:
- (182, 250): 1.22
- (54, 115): 1.02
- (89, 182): 1.15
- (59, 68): 0.972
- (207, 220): 1.2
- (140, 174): 1.22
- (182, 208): 1.27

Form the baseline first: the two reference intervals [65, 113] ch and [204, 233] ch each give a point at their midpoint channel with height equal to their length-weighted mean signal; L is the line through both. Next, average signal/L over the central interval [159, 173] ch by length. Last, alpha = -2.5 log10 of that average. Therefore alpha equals -0.09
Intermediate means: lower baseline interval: 1.03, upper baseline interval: 1.18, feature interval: 1.22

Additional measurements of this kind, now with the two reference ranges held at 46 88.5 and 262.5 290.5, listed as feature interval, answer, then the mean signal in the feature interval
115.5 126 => -0.109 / 1.15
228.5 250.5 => -0.036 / 1.2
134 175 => -0.129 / 1.21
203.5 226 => -0.047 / 1.19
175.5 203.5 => -0.118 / 1.24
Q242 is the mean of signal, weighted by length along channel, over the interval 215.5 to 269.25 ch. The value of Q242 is 1.16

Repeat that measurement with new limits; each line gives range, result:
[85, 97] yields 1.01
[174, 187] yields 1.18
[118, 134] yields 1.15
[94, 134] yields 1.1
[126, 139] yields 1.15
